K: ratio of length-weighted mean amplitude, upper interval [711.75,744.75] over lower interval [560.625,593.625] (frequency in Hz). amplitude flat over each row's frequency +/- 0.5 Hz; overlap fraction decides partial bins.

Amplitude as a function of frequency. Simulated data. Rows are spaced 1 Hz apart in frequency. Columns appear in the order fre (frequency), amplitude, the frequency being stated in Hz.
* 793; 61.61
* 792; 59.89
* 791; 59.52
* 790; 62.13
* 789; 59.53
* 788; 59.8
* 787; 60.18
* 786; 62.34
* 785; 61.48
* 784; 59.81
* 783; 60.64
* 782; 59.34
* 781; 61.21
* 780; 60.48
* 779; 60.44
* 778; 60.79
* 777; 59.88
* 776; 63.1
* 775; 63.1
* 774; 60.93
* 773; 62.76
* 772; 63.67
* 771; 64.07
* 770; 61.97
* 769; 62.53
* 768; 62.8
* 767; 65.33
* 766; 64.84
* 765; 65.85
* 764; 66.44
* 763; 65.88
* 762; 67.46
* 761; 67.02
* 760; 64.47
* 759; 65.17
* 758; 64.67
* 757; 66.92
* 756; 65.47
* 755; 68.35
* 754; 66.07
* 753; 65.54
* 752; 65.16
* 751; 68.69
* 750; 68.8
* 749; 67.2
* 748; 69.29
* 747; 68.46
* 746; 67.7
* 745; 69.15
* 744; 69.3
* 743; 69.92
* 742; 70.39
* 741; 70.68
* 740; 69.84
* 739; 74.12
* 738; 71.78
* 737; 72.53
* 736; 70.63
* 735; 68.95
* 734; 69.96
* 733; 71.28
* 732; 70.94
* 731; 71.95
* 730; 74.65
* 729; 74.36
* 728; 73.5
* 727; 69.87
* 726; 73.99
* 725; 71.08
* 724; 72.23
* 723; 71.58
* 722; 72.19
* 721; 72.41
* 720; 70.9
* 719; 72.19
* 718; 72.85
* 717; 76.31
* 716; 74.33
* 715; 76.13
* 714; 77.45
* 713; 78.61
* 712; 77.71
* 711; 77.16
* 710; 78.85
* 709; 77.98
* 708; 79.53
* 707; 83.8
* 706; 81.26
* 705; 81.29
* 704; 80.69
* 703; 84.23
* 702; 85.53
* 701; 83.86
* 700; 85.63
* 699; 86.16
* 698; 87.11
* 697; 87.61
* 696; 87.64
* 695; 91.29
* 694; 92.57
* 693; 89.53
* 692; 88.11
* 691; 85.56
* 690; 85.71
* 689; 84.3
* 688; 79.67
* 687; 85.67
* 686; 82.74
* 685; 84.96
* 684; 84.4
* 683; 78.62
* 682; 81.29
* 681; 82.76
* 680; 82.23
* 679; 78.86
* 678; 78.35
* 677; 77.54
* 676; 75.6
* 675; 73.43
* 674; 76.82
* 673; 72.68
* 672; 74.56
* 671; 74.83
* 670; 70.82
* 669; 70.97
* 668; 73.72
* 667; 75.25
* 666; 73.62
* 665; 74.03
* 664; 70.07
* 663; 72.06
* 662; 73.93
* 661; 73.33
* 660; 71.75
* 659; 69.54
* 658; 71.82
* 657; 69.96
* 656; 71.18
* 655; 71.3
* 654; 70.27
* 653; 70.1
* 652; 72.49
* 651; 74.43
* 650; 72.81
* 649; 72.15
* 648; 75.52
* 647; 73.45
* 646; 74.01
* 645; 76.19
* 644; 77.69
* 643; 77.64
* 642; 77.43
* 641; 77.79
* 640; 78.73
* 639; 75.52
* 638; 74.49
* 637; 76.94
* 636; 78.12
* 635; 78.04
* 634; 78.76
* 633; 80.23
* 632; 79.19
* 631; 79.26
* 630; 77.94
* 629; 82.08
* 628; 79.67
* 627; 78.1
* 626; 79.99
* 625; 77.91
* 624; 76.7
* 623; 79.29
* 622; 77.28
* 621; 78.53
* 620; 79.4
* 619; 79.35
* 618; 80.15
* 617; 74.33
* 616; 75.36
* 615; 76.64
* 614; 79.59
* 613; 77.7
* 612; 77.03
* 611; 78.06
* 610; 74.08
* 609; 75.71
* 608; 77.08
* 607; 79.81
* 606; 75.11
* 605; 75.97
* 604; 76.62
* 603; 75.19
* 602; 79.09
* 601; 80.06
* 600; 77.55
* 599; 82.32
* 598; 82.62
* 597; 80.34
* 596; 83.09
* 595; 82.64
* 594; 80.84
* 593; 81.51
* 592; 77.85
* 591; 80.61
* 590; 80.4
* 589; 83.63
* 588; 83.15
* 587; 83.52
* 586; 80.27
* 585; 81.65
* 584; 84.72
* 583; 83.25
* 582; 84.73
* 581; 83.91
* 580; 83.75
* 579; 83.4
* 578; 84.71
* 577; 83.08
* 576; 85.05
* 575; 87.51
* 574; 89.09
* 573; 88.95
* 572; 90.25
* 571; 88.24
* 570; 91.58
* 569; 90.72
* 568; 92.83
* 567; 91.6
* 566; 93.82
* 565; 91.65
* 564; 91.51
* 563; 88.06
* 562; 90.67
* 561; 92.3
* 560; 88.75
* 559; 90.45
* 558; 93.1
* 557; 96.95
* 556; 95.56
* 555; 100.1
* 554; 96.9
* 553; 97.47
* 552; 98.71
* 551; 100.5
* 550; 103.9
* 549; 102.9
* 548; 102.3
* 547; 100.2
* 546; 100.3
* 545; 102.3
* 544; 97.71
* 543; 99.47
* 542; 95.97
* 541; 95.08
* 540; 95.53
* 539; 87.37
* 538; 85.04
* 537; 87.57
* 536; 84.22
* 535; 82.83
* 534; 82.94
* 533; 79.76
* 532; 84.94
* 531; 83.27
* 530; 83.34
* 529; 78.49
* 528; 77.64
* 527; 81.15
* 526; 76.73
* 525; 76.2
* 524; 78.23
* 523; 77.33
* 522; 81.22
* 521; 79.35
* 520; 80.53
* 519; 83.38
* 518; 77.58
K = 0.8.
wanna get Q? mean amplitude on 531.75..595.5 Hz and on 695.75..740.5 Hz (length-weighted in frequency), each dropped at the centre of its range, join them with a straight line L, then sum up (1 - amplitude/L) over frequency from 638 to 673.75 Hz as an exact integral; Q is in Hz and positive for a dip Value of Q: 3.6 Hz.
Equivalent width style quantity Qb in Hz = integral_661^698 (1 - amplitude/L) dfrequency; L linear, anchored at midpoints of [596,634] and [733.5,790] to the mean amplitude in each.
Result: -3.69 Hz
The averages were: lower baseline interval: 78.3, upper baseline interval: 65.4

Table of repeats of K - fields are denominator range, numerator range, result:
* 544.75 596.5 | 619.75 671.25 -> 0.84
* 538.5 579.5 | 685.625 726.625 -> 0.86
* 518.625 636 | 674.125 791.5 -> 0.86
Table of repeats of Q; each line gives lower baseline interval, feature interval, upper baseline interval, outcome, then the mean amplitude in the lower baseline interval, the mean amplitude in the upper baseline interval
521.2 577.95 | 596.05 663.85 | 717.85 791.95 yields 3.73 Hz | 90.1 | 66.7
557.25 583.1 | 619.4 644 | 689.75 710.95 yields 2.43 Hz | 88.7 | 84.8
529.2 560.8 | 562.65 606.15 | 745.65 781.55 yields 2.03 Hz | 93.2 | 64.8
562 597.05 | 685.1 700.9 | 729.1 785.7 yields -2.85 Hz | 85.6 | 66.3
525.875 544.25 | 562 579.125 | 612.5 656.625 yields -1.29 Hz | 86.3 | 76.7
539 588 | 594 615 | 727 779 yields 1.95 Hz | 91.8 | 67.3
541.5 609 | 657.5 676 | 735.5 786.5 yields 0.94 Hz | 88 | 65.6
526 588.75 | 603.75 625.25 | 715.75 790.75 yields 1.50 Hz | 89.8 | 67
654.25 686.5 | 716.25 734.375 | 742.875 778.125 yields -0.79 Hz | 75.4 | 65.5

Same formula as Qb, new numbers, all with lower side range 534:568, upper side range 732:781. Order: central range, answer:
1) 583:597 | 1.14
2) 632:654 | 1.64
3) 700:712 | -1.31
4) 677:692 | -1.24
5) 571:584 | 0.73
